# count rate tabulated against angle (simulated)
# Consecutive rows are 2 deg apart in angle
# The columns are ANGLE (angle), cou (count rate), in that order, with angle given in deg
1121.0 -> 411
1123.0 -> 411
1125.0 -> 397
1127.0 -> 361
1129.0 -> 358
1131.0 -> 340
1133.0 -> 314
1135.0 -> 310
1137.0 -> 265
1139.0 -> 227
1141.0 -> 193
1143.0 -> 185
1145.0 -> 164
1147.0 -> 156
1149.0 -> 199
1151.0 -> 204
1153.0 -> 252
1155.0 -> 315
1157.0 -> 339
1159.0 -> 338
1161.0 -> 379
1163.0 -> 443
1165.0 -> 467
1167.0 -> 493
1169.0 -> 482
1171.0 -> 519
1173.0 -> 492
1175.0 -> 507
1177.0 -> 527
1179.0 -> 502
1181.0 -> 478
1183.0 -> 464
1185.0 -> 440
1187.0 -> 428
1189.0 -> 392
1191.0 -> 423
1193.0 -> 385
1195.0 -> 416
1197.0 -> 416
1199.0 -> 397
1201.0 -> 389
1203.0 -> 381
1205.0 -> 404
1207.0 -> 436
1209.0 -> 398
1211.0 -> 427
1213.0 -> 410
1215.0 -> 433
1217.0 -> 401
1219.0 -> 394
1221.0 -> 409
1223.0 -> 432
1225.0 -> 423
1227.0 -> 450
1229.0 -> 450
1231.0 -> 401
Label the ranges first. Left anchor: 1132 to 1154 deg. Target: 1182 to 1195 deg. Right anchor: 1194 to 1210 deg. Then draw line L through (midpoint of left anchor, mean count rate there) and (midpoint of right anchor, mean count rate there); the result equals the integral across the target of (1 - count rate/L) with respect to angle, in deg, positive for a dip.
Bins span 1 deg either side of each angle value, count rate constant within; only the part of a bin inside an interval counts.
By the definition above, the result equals -2.1 deg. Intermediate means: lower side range 224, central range 422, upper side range 405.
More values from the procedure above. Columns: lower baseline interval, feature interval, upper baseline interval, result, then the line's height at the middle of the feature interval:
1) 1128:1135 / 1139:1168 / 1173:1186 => 8.4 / 404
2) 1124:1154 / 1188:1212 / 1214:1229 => -1.6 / 380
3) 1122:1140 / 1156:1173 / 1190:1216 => -3.1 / 367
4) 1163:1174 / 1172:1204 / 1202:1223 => 1.0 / 453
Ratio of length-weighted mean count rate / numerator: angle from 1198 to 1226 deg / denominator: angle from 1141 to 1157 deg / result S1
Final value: 1.9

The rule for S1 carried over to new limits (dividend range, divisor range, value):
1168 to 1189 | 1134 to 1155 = 2.18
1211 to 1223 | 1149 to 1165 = 1.27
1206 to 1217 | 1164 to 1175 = 0.85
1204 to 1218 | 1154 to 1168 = 1.05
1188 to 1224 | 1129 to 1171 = 1.32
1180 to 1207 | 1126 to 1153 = 1.66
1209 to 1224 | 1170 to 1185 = 0.84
